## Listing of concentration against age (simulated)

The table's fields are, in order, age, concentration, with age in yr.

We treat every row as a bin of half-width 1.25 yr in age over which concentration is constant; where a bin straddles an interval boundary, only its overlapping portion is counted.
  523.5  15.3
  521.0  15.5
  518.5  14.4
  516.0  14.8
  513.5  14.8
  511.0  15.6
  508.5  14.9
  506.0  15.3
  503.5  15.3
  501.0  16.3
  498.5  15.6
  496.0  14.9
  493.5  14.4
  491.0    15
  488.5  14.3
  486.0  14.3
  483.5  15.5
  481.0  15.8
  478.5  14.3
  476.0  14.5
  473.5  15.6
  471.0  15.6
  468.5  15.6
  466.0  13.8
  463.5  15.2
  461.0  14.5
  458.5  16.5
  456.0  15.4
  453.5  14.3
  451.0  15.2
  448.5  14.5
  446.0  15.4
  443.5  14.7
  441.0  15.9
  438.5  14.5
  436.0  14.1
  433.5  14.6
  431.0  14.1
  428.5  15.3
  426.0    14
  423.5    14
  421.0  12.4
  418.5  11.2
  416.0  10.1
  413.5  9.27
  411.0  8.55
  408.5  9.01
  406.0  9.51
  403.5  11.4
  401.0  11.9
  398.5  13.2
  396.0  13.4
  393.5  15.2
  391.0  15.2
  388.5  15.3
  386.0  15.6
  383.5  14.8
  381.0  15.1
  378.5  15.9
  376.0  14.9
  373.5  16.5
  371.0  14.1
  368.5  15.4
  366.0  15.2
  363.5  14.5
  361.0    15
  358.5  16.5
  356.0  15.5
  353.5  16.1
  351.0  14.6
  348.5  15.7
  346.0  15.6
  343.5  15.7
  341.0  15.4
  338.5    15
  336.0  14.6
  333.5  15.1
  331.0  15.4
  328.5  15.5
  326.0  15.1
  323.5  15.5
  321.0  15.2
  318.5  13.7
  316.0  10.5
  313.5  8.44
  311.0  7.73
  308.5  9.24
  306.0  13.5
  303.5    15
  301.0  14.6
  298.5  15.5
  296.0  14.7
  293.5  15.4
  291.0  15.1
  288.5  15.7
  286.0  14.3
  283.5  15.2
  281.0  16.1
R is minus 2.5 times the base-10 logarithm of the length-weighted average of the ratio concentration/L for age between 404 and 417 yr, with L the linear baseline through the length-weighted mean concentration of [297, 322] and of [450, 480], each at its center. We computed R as 0.44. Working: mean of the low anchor 12.3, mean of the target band 9.39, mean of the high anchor 15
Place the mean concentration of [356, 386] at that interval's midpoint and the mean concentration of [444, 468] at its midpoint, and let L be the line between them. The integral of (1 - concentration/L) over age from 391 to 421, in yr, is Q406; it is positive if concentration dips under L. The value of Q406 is 7.5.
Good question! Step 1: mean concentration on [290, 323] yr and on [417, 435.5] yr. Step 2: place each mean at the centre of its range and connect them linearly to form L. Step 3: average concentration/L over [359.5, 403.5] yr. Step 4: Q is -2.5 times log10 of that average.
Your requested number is -0.10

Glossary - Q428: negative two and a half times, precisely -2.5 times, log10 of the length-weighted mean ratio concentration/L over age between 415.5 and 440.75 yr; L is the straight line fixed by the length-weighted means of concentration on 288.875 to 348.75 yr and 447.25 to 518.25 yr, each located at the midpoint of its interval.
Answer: 0.08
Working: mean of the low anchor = 14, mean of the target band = 13.6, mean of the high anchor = 15.1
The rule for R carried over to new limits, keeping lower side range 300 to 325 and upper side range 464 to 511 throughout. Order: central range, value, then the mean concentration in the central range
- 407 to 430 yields 0.21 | 11.5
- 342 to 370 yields -0.18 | 15.4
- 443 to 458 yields -0.04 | 15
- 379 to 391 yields -0.13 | 15.2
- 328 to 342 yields -0.19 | 15.1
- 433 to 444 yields -0.03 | 14.8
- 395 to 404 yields 0.10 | 12.5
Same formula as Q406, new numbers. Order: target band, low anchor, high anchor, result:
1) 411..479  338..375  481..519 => 4.7 yr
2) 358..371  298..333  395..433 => -2.7 yr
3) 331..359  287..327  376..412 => -4.3 yr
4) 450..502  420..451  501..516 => -0.5 yr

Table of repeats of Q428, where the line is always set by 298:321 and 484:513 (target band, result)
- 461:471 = -0.03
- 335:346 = -0.21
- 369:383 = -0.16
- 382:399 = -0.11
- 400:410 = 0.29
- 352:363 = -0.22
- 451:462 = -0.06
